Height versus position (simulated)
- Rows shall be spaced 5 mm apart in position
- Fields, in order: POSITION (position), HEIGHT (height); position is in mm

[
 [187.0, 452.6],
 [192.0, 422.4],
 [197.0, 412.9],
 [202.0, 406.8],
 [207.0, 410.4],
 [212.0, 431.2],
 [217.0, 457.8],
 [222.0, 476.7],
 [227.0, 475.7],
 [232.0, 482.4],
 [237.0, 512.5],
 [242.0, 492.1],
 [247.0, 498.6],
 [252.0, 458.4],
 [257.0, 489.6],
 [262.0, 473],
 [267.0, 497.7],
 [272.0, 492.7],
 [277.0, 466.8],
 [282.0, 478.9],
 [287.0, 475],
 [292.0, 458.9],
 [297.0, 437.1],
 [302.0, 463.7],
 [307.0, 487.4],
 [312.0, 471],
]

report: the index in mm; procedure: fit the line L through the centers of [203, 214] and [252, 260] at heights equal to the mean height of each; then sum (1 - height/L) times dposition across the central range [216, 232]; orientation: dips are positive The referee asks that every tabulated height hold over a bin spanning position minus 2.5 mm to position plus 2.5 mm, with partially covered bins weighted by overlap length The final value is -1.3 mm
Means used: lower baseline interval 418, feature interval 473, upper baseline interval 479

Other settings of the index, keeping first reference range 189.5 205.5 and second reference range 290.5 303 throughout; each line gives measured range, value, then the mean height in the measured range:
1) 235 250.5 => -2.4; 498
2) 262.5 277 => -1.5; 487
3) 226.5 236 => -1.3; 485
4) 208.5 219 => -0.5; 441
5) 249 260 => -1.0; 475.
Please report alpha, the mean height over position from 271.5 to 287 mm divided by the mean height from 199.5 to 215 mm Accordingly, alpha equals 1.14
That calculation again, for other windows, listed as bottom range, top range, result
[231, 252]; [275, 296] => 0.95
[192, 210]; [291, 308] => 1.12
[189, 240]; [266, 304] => 1.05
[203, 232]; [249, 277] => 1.07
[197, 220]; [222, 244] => 1.15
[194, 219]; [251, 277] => 1.14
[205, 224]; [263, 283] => 1.09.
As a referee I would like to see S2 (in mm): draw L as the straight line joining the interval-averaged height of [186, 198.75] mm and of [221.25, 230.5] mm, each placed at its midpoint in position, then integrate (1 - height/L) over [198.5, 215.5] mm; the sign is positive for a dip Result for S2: 1.2 mm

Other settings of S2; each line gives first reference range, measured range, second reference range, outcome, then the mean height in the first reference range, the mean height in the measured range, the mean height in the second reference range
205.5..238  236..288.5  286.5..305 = -2.8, 463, 484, 458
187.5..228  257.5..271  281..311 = -0.9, 436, 487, 466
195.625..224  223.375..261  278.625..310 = -3.4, 433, 486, 467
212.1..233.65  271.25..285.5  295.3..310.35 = -0.4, 468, 478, 465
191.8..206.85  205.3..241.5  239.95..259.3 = -1.6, 412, 467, 484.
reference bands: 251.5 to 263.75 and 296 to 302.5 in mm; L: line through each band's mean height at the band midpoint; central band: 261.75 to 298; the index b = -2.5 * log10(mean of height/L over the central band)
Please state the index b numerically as -0.03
